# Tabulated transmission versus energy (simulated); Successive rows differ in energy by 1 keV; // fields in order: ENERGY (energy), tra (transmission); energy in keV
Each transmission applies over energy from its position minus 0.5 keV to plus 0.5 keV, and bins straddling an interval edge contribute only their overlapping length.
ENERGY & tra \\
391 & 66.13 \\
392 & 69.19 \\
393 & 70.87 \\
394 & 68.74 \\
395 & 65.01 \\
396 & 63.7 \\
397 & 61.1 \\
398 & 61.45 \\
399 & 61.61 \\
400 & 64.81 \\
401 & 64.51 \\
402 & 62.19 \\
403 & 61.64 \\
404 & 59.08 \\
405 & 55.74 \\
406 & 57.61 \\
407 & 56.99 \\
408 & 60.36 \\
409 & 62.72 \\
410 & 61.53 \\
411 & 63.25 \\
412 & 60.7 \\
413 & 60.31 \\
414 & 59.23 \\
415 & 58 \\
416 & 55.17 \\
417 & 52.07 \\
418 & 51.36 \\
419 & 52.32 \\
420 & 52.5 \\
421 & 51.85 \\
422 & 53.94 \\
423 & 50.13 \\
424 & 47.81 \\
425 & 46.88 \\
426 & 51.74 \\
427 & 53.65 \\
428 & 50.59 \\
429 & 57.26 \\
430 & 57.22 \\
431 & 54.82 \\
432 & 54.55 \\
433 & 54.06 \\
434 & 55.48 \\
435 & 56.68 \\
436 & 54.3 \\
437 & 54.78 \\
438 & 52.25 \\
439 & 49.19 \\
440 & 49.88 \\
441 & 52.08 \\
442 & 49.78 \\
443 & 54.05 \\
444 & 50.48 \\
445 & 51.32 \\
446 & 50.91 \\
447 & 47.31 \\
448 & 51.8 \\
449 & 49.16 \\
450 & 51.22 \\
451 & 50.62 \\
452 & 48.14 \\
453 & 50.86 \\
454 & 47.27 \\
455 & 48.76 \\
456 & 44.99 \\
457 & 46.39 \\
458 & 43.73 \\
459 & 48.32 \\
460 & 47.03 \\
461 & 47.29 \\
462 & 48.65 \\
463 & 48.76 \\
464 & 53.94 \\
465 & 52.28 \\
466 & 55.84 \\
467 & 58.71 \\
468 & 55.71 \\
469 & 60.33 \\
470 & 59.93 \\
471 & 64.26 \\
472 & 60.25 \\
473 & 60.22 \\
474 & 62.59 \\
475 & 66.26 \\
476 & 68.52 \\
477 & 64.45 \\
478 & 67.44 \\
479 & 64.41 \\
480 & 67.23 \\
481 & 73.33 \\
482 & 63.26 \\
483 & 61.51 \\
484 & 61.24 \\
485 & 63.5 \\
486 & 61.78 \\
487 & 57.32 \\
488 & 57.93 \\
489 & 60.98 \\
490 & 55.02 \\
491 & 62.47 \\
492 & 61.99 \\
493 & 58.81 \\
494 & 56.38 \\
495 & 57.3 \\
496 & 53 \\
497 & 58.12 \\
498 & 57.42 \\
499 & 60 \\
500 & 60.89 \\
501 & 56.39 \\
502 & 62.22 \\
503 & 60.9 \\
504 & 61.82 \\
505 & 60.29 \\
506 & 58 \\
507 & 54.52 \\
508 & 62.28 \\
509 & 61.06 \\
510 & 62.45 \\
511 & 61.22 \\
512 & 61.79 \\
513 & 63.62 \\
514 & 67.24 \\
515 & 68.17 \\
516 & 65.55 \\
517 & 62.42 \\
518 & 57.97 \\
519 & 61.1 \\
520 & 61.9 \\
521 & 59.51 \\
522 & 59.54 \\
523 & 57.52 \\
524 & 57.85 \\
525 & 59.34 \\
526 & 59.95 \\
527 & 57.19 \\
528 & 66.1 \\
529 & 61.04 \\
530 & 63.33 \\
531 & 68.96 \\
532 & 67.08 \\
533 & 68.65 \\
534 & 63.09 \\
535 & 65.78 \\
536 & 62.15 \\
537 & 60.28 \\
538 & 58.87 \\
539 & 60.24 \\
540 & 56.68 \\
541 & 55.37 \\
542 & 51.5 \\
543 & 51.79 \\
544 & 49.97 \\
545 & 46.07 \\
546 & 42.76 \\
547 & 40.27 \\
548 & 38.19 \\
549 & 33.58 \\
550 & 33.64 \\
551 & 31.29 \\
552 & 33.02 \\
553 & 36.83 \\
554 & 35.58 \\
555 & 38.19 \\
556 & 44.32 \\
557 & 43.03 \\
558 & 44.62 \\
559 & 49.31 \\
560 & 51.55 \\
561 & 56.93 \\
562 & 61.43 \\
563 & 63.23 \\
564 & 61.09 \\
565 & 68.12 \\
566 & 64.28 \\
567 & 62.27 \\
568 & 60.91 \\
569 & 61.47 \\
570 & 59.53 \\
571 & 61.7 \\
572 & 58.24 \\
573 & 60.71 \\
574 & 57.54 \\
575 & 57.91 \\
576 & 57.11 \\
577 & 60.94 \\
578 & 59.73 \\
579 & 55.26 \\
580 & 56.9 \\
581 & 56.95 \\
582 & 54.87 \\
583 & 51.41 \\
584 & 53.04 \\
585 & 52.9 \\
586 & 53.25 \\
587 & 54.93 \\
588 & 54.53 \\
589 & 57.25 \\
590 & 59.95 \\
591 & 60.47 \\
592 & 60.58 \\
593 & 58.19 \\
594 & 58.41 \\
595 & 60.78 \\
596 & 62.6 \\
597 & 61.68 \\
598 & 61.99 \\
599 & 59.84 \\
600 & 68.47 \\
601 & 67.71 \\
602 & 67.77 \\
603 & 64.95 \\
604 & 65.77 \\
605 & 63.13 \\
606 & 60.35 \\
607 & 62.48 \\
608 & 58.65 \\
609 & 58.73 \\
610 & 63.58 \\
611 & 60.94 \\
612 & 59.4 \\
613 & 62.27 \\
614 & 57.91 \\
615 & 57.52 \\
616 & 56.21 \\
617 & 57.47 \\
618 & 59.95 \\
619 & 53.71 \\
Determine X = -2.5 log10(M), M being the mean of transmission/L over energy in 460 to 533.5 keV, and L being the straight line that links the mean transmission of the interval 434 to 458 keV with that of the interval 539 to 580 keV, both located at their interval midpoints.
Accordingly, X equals -0.19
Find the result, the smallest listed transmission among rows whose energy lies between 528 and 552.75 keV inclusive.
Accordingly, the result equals 31.29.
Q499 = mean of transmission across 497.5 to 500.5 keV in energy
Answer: 59.4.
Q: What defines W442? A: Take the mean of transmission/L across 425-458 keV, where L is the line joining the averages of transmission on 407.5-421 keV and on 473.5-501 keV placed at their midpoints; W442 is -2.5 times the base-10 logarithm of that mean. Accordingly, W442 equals 0.15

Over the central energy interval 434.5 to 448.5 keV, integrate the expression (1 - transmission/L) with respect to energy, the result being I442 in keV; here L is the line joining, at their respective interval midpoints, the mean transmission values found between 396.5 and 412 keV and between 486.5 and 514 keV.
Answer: 2.0 keV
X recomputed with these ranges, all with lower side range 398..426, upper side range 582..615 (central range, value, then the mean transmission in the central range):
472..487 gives -0.11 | 64.3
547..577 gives 0.16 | 51.2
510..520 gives -0.08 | 63.1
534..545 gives 0.04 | 57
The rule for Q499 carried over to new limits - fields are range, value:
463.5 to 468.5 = 55.3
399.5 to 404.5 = 62.4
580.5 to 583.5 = 54.4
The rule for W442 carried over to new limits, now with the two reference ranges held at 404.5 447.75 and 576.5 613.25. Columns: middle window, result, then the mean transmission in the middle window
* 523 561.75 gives 0.12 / 51.8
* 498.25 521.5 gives -0.08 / 61.3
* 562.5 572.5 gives -0.06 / 62.1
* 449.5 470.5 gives 0.09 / 50.9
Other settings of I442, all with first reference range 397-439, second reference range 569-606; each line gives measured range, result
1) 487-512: -0.6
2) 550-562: 3.3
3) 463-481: -1.2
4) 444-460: 2.3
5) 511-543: -1.7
